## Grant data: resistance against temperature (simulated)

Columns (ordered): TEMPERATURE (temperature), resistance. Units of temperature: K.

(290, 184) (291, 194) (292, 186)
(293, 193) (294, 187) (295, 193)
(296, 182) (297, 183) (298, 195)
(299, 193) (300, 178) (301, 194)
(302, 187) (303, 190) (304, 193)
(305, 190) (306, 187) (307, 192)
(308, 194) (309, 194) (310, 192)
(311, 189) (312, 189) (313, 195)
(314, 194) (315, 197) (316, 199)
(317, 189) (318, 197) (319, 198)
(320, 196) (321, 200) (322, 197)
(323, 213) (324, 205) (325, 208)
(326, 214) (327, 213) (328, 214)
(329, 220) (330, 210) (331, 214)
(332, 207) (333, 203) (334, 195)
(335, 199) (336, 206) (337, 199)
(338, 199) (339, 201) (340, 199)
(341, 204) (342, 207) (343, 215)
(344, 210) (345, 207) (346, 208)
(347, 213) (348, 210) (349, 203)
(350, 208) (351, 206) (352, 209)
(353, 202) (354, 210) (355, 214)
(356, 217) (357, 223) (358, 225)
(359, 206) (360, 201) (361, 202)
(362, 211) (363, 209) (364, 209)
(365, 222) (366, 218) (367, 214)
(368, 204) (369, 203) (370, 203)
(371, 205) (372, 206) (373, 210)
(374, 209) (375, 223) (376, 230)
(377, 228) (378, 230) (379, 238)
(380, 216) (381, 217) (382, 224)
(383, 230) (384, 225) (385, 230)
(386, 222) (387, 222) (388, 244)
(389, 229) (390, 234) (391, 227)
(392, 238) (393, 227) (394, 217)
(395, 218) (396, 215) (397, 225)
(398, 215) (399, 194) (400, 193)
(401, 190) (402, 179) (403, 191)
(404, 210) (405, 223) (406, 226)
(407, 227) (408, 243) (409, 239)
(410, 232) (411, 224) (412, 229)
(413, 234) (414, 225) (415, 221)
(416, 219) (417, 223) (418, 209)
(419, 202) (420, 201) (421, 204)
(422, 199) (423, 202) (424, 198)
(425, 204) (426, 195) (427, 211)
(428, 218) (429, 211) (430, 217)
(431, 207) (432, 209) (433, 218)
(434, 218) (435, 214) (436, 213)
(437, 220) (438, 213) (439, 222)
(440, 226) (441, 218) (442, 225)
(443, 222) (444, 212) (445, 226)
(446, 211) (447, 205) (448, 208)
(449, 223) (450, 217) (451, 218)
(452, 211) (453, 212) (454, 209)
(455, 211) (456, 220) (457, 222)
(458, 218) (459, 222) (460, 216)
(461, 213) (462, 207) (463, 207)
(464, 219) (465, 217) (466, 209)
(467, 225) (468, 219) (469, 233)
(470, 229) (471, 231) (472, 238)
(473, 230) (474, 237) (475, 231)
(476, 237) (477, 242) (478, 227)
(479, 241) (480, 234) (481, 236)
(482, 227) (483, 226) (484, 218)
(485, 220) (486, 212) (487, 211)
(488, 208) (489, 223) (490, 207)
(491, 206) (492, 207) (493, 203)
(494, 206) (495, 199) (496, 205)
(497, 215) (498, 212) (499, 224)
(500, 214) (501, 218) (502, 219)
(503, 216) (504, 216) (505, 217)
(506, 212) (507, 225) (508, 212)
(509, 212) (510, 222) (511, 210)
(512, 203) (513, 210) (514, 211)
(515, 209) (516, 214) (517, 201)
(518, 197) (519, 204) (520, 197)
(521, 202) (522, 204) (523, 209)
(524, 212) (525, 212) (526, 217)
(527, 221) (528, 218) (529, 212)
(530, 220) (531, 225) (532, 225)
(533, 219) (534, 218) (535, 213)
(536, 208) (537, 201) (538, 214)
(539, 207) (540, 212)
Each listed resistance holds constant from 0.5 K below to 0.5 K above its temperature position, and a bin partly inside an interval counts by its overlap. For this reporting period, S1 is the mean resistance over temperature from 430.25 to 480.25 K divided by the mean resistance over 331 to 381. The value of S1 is 1.05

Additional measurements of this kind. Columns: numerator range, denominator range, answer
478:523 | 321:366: 1.02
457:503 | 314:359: 1.07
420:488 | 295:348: 1.09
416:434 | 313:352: 1.02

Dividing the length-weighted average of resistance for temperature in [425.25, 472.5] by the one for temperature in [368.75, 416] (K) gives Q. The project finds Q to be 0.98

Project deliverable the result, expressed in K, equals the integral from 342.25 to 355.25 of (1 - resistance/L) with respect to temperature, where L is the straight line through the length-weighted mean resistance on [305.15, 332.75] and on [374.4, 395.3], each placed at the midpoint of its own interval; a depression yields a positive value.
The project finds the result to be 0.2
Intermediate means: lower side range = 201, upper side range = 227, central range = 209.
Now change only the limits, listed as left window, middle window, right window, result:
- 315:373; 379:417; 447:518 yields -1.8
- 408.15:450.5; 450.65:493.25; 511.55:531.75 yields -1.5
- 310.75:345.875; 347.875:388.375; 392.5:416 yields -1.0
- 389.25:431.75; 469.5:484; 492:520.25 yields -1.4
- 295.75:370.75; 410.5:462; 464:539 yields -0.8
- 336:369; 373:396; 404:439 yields -1.5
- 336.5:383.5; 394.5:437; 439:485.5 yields 0.8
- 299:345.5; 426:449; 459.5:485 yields 0.5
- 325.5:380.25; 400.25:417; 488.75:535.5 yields -0.6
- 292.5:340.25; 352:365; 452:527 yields -0.6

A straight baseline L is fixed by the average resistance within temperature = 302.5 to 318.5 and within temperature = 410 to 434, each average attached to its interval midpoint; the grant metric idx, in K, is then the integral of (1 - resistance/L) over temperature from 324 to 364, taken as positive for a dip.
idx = -1.9 K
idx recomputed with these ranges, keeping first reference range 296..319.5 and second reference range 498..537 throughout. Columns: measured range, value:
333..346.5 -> -0.6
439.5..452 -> -0.7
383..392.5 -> -1.4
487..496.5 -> 0.1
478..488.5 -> -0.7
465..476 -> -1.1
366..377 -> -0.8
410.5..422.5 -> -0.8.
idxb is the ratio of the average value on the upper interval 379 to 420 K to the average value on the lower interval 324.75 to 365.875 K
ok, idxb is 1.06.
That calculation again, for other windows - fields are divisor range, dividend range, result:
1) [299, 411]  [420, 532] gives 1.03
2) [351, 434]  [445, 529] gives 1.00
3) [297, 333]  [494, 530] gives 1.07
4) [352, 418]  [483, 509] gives 0.98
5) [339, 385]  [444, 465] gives 1.01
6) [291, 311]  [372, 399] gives 1.18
